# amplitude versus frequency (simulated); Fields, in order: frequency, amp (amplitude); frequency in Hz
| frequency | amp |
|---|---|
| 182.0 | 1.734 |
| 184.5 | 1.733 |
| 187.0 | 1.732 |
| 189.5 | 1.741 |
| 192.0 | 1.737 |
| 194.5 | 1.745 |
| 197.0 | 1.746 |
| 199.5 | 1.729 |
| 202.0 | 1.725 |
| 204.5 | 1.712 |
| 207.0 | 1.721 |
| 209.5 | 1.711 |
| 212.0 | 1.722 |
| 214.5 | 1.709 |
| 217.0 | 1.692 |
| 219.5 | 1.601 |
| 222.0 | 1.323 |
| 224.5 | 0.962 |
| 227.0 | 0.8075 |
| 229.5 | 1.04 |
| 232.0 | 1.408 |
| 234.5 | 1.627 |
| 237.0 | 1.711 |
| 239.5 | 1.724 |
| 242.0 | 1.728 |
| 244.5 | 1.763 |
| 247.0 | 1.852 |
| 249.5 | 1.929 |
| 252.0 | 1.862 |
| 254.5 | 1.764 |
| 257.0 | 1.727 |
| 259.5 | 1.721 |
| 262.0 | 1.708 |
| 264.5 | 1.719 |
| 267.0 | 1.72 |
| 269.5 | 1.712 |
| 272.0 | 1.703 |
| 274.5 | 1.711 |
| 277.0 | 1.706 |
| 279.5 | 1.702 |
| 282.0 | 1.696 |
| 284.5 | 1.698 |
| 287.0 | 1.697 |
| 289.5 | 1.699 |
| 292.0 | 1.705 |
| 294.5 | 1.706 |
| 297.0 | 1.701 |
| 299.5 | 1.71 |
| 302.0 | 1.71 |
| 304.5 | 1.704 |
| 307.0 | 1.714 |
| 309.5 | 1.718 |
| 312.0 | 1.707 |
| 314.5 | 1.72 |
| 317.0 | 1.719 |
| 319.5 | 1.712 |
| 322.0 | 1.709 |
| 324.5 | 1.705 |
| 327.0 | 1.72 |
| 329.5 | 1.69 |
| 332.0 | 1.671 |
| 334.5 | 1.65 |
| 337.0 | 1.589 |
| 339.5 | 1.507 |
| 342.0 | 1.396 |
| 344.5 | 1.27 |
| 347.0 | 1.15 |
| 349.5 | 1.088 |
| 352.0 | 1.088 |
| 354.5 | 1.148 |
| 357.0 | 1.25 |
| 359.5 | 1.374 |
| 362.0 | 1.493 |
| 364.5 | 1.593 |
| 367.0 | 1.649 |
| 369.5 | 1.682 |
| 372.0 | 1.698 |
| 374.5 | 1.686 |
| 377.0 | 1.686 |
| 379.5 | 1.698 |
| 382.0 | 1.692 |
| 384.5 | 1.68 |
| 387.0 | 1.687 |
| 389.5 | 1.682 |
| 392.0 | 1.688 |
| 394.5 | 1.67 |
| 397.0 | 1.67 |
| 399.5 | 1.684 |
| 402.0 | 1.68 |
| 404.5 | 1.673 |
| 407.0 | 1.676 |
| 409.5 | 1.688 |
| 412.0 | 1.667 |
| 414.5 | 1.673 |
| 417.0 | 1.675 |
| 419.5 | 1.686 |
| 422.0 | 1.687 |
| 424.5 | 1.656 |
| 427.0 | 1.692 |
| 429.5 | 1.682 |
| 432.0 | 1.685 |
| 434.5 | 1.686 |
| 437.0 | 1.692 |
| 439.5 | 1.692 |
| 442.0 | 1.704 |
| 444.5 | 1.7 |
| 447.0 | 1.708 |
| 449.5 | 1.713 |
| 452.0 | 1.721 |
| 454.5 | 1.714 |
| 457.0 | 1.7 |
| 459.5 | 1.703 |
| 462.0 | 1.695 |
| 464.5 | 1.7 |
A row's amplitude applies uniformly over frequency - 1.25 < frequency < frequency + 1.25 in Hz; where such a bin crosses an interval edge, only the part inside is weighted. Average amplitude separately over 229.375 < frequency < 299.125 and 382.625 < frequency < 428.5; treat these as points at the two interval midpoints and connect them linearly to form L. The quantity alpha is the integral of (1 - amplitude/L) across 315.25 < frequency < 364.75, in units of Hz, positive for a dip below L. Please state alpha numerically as 6.3 Hz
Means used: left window 1.71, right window 1.68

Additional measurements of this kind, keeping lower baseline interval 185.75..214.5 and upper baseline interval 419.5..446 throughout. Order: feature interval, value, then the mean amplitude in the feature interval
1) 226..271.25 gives 2.0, 1.65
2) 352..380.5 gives 3.0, 1.52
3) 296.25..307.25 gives 0.0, 1.71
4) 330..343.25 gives 1.0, 1.57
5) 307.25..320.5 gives -0.1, 1.72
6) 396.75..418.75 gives 0.2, 1.68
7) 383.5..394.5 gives 0.1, 1.68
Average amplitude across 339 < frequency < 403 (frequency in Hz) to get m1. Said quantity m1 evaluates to 1.52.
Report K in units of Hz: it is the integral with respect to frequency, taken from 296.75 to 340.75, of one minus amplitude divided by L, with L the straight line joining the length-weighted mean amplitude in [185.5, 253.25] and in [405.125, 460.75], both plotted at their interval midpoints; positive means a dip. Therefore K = -0.9 Hz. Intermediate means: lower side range 1.62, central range 1.69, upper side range 1.69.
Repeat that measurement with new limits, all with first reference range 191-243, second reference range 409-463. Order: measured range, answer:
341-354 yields 3.6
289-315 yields -1.5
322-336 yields -0.5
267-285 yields -1.2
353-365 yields 2.2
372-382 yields -0.2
